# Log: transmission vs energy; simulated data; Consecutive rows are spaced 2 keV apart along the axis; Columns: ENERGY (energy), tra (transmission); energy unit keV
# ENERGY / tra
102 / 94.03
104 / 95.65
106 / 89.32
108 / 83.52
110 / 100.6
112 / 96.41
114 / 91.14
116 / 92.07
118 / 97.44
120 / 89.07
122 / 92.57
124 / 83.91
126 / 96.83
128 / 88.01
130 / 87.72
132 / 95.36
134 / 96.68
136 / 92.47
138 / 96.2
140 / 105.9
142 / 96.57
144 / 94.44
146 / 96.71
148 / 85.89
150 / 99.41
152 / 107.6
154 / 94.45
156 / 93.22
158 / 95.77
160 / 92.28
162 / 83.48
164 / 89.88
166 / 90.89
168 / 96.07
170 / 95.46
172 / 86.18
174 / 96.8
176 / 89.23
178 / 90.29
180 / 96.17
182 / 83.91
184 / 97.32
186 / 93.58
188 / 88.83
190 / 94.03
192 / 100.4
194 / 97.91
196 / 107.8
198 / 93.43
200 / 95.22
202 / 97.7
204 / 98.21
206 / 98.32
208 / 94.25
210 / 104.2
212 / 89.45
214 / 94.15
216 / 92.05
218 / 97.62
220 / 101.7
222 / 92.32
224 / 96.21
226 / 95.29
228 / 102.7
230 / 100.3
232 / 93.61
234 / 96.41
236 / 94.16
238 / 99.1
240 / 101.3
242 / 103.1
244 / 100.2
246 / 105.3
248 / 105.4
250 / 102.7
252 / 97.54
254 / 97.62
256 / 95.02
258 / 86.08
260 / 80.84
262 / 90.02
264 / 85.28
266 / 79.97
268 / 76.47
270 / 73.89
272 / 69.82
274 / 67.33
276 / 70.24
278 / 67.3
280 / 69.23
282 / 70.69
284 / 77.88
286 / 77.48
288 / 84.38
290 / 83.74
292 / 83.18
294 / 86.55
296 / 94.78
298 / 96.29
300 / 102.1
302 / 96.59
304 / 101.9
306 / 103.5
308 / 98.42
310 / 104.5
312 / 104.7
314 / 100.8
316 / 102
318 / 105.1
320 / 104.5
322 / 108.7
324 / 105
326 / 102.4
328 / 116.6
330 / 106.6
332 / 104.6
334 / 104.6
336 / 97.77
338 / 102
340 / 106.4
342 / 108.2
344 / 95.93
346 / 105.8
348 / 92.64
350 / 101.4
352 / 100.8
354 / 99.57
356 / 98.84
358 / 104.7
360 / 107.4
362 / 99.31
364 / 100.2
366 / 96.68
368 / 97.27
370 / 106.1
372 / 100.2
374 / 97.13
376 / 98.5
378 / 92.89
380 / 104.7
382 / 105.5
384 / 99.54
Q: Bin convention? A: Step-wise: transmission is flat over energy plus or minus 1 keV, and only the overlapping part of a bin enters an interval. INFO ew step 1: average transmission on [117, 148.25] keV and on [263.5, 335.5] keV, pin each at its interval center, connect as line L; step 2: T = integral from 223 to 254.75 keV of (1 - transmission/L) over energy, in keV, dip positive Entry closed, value -2.5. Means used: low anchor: 93.7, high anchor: 91.4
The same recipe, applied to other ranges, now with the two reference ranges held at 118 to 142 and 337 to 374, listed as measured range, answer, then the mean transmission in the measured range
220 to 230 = -0.1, 97.5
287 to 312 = 1.1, 95.1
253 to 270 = 2.1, 85.7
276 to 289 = 3.2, 74.2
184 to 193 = 0.1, 94.6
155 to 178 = 0.7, 91.7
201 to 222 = -0.1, 96.6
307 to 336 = -1.3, 105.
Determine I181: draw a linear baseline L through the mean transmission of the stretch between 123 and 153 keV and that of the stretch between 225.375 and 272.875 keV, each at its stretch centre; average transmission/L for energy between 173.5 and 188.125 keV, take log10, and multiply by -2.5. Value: 0.03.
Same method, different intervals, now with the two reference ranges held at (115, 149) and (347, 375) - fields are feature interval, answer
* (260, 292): 0.26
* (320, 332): -0.09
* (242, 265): 0.02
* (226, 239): -0.01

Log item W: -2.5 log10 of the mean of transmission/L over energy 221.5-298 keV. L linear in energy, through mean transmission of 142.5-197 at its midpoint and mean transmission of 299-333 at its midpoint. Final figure 0.13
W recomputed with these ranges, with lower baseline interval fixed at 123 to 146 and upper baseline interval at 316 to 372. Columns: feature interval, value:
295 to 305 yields 0.029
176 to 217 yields 0.017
